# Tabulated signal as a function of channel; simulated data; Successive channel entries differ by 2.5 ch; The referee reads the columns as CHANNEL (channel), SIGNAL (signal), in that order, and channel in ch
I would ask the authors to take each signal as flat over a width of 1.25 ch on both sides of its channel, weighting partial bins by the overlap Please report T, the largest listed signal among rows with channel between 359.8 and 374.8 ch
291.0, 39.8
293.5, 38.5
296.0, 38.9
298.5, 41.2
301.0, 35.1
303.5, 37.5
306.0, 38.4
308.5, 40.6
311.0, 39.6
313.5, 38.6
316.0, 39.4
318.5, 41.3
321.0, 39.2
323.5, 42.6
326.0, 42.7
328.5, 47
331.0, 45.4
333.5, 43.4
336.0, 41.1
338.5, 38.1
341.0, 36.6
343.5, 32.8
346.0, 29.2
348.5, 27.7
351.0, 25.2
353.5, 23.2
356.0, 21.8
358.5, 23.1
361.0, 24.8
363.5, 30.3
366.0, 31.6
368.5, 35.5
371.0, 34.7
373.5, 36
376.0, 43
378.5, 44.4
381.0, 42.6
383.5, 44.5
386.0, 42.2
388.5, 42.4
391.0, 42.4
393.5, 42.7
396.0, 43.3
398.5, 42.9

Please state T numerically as 36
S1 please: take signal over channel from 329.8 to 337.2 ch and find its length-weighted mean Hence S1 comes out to 43.3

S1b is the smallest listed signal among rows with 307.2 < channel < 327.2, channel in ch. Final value 38.6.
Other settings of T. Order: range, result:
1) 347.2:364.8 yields 30.3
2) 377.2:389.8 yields 44.5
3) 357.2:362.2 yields 24.8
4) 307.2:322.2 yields 41.3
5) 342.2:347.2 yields 32.8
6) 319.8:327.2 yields 42.7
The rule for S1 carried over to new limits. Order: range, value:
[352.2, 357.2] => 22.5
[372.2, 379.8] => 41.1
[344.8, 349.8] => 28.4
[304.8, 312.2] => 39.5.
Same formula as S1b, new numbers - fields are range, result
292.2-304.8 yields 35.1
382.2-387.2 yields 42.2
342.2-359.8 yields 21.8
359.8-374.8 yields 24.8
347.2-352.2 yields 25.2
